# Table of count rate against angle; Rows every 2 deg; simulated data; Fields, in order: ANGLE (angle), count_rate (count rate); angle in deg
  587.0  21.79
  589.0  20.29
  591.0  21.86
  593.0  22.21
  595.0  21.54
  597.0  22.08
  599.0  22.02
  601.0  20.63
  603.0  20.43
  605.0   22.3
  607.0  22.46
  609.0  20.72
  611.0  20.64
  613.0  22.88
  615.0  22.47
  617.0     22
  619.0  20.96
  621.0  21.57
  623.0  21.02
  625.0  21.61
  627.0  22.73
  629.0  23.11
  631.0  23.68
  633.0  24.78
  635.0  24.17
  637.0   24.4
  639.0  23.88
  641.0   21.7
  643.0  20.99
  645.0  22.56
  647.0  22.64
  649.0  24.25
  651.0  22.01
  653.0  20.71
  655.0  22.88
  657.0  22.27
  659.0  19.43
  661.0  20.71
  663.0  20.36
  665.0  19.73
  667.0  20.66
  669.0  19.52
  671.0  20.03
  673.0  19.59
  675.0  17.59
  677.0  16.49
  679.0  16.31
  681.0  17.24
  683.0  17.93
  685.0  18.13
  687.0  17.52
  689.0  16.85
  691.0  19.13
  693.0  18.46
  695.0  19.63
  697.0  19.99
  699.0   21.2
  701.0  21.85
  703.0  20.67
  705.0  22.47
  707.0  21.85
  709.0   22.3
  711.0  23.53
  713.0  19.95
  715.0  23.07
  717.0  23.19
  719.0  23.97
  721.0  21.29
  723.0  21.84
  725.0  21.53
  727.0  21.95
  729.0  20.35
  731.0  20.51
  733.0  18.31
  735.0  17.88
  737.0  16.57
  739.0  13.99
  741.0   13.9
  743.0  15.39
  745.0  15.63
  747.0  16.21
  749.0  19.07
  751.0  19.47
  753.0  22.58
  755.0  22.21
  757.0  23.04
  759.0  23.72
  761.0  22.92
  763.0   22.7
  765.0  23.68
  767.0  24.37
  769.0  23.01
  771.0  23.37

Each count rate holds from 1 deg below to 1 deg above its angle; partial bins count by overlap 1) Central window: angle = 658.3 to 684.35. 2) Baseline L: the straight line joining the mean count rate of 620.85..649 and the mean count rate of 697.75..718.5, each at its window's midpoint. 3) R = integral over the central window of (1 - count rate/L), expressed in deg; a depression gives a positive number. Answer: 4.2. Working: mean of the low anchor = 22.9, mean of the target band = 18.9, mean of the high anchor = 22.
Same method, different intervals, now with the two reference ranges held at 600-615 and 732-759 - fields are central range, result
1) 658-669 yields 0.0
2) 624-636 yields -1.4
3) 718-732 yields -2.2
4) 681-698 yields 1.0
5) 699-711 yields -1.7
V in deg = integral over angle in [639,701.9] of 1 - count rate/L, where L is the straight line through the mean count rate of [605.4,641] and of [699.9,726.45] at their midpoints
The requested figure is 6.48 deg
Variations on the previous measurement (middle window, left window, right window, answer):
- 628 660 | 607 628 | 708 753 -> -2.27 deg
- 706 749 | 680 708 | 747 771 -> 2.38 deg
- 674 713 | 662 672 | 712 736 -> 2.17 deg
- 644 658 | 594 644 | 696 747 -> -0.62 deg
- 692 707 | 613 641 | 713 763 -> 0.18 deg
